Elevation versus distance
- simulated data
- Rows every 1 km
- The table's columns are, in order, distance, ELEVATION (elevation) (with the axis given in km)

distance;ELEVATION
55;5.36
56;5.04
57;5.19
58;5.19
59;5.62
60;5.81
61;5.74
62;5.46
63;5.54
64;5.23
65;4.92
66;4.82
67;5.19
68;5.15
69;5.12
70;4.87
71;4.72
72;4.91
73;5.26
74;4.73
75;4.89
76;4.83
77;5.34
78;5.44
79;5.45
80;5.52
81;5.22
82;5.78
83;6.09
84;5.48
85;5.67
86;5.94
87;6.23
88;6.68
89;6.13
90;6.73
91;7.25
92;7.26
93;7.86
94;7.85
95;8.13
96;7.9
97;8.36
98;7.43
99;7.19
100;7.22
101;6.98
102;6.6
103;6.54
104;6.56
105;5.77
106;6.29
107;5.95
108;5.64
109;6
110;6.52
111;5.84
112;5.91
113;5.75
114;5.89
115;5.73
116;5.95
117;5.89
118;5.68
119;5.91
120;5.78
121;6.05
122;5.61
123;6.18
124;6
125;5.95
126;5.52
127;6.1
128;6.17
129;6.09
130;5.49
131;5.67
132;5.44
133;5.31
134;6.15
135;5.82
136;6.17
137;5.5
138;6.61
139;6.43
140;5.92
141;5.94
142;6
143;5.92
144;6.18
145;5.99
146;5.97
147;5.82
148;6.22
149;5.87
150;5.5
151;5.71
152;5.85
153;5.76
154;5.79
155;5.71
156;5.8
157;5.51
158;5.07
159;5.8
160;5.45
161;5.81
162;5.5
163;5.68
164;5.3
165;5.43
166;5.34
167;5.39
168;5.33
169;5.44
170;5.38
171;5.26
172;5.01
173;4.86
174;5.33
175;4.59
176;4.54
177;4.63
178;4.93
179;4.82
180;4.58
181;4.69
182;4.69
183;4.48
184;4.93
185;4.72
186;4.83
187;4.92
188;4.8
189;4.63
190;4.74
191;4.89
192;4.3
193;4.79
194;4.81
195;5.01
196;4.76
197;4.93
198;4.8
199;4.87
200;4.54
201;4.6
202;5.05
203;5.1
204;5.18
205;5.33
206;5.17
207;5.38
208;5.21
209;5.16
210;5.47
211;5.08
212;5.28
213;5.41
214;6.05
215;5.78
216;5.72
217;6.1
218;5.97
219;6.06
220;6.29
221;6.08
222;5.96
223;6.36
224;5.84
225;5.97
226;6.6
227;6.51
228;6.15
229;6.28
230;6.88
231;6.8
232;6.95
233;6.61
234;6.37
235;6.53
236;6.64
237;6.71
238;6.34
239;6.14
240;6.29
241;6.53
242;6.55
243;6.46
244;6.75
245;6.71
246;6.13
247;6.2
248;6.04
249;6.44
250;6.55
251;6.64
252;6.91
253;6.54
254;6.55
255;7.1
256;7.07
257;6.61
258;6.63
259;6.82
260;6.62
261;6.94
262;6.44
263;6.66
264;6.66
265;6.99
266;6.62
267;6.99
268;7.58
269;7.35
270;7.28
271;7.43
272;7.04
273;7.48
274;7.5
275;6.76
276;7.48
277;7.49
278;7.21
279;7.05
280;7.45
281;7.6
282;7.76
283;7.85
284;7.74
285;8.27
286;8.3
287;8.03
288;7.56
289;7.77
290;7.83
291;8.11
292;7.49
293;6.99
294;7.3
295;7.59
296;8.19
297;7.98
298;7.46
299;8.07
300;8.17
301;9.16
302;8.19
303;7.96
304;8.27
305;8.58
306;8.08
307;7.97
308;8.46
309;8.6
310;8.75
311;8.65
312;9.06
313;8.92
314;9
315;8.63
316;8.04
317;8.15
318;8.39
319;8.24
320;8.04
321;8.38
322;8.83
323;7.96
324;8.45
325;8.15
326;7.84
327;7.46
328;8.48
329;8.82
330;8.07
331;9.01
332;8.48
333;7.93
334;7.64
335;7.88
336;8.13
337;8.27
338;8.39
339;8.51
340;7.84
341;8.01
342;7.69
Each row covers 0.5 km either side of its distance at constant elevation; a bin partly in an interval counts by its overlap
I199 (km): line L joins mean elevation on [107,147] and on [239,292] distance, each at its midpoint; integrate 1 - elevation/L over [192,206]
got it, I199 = 3.5 km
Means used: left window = 5.91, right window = 7.06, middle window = 4.89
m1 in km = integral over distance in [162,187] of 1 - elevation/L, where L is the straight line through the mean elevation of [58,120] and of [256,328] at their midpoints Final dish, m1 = 6.4 km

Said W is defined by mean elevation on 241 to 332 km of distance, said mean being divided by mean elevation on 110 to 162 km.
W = 1.30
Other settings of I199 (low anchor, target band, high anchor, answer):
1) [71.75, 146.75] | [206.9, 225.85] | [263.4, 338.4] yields 3.6 km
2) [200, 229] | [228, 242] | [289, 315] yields -0.6 km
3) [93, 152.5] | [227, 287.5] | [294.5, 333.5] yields 6.2 km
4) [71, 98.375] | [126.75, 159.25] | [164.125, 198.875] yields -2.6 km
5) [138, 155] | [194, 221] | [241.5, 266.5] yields 4.3 km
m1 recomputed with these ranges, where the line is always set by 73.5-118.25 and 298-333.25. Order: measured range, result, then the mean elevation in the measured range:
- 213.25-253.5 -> 6.5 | 6.35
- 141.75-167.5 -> 4.2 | 5.7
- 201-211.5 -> 3.1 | 5.18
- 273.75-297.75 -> 1.3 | 7.64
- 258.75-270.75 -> 1.5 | 6.93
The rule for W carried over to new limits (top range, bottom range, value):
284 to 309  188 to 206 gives 1.65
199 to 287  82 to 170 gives 1.06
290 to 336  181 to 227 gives 1.56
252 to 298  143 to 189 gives 1.37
